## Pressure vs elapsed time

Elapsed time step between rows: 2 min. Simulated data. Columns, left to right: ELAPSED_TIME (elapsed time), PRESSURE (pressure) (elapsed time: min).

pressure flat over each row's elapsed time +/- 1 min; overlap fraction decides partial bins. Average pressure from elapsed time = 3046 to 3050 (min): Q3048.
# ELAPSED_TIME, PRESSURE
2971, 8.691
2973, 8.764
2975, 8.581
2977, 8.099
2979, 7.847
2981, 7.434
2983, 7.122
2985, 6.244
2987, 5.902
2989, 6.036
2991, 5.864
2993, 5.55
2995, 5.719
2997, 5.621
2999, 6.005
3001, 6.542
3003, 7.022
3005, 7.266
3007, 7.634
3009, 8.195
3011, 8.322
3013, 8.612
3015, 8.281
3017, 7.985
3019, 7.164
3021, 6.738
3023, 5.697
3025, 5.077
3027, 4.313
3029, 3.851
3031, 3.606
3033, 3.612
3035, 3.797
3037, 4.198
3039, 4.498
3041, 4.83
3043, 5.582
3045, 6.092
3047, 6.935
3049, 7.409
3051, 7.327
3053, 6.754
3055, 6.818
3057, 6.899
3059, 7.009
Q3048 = 7.17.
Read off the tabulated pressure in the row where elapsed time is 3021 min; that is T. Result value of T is 6.738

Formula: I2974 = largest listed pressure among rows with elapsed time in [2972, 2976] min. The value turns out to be 8.764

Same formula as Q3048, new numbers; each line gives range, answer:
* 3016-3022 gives 7.3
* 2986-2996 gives 5.81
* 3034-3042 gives 4.33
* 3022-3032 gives 4.51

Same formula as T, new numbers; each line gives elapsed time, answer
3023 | 5.697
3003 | 7.022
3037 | 4.198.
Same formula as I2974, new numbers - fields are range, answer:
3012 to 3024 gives 8.612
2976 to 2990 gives 8.099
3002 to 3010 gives 8.195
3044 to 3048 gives 6.935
